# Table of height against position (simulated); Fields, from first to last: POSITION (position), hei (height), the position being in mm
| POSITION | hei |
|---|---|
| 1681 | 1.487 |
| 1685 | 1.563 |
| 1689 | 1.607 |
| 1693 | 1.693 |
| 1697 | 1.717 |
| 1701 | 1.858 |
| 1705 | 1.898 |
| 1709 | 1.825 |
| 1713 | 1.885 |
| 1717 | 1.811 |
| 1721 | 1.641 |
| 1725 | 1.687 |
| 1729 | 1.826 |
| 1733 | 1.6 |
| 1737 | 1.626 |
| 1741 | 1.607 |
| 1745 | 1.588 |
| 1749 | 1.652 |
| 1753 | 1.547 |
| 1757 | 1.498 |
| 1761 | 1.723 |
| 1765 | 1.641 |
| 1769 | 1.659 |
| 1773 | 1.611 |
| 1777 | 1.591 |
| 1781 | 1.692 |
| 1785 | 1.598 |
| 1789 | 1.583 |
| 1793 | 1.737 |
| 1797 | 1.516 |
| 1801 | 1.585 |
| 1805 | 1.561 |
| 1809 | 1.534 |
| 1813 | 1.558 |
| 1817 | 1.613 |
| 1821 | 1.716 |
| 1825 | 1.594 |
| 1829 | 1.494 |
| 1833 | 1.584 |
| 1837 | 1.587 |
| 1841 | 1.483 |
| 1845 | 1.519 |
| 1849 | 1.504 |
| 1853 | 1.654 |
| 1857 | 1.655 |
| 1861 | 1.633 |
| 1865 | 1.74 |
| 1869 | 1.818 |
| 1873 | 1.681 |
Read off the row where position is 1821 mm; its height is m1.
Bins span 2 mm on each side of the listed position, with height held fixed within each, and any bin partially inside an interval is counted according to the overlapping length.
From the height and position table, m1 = 1.716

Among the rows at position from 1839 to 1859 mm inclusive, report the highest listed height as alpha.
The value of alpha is 1.655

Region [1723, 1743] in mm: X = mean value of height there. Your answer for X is 1.67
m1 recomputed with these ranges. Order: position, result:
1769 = 1.659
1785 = 1.598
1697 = 1.717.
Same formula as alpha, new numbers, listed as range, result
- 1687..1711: 1.898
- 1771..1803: 1.737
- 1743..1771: 1.723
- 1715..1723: 1.811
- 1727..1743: 1.826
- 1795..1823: 1.716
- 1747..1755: 1.652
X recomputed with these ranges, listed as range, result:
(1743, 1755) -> 1.6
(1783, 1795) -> 1.64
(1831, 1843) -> 1.55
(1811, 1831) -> 1.59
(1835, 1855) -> 1.55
